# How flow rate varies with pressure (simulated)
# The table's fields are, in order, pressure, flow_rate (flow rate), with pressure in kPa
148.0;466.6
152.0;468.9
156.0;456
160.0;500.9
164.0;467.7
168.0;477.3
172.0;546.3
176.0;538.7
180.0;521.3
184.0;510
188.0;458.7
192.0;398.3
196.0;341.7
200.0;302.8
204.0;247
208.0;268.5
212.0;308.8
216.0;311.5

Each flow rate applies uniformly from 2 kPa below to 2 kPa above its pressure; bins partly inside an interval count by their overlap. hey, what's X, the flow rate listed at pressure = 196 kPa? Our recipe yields 341.7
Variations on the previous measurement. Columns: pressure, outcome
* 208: 268.5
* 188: 458.7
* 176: 538.7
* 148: 466.6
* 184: 510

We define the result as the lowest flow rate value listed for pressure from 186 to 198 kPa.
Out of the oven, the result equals 341.7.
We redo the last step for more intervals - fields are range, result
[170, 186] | 510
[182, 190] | 458.7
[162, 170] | 467.7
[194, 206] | 247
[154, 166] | 456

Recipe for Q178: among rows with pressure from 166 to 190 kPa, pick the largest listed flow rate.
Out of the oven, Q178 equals 546.3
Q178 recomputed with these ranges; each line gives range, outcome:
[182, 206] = 510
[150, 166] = 500.9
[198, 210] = 302.8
